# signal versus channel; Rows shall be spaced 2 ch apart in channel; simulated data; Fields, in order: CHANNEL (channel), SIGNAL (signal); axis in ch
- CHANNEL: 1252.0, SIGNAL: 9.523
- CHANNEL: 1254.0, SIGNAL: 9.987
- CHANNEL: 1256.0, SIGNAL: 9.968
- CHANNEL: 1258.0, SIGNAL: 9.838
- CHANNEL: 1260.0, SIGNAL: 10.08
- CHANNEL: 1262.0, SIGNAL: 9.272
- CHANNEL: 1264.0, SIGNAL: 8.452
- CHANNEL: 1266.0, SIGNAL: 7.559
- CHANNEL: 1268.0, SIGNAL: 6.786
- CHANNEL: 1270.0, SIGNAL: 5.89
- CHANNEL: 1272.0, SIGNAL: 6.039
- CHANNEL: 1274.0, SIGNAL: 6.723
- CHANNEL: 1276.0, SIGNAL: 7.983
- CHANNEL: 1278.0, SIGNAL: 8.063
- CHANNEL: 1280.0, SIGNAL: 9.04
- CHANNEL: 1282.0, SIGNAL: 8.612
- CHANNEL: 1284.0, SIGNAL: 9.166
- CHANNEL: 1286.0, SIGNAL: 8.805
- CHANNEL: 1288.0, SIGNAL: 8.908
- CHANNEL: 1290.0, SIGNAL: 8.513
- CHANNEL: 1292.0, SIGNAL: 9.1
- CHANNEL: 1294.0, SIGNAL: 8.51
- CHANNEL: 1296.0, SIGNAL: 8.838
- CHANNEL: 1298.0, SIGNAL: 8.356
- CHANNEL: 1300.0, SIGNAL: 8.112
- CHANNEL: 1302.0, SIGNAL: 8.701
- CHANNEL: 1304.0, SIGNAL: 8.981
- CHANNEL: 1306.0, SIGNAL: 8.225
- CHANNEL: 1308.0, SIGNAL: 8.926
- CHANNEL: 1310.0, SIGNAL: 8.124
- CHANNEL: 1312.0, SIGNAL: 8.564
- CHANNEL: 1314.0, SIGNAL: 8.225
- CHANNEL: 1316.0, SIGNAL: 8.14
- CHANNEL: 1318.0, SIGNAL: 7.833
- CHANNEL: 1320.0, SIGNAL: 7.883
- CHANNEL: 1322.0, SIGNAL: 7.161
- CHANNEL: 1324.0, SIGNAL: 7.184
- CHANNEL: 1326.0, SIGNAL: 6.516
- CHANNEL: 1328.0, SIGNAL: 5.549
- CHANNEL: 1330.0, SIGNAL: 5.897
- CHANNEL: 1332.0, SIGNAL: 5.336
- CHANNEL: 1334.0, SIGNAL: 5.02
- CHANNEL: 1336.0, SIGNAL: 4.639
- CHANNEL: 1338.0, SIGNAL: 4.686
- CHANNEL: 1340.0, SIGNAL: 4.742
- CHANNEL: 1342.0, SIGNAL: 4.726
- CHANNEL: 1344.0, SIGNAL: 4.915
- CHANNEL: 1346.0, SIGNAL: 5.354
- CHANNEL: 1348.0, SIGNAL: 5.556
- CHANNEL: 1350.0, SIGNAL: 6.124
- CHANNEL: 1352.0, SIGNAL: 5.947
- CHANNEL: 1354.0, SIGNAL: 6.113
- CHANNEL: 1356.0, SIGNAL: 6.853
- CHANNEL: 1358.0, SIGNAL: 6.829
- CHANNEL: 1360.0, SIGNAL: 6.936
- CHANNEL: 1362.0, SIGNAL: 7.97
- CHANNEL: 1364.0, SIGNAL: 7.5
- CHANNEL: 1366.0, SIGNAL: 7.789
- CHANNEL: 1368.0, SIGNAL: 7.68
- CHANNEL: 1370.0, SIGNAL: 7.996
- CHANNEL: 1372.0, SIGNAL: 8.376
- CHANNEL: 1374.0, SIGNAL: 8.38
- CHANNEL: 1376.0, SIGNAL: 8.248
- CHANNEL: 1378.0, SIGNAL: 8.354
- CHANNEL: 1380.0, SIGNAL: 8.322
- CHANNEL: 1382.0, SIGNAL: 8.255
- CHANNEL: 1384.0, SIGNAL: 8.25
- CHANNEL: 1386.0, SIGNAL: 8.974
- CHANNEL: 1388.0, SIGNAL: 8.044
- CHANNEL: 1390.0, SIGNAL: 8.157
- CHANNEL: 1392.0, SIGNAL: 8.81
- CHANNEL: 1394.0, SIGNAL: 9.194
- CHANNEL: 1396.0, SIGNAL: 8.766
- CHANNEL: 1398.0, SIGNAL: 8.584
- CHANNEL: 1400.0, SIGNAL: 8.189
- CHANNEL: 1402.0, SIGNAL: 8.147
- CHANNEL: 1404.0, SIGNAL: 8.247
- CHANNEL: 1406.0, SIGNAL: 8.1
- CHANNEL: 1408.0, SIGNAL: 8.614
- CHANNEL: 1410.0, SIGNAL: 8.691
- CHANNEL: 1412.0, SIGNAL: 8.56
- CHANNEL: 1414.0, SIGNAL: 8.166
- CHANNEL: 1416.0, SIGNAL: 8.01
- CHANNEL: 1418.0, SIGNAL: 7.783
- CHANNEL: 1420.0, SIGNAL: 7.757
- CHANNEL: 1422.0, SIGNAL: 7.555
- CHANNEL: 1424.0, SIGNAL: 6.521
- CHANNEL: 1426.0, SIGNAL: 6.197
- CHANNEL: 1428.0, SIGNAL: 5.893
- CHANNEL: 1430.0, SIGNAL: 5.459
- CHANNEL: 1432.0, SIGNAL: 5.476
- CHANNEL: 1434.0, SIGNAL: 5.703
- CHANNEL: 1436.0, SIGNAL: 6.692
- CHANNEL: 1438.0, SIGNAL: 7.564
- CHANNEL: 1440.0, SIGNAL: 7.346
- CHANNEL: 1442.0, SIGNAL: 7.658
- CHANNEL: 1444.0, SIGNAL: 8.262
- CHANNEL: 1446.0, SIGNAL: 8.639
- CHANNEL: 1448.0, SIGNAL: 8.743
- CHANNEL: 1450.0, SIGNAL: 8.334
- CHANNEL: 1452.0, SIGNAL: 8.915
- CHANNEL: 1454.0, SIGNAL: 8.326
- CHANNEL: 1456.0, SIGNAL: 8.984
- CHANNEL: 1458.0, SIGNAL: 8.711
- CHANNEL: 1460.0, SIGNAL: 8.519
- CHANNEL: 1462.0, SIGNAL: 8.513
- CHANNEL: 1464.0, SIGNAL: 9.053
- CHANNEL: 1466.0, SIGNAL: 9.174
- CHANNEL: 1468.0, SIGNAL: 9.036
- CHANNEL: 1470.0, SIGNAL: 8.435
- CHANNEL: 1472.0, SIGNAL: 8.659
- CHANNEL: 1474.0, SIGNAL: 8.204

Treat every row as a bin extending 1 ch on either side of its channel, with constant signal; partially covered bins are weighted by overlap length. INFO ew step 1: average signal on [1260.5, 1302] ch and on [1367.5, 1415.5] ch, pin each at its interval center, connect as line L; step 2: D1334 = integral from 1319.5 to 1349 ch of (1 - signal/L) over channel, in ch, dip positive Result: 9.4 ch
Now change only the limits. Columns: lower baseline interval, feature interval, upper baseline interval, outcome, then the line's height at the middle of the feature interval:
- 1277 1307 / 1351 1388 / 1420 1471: 2.1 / 8.2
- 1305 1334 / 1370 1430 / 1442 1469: 0.3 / 8.12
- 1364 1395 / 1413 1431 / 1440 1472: 3.0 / 8.45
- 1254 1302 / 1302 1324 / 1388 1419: 0.6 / 8.41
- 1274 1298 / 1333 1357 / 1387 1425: 8.6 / 8.4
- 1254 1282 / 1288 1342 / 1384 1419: 6.0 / 8.28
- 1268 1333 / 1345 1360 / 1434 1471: 3.5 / 8.01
